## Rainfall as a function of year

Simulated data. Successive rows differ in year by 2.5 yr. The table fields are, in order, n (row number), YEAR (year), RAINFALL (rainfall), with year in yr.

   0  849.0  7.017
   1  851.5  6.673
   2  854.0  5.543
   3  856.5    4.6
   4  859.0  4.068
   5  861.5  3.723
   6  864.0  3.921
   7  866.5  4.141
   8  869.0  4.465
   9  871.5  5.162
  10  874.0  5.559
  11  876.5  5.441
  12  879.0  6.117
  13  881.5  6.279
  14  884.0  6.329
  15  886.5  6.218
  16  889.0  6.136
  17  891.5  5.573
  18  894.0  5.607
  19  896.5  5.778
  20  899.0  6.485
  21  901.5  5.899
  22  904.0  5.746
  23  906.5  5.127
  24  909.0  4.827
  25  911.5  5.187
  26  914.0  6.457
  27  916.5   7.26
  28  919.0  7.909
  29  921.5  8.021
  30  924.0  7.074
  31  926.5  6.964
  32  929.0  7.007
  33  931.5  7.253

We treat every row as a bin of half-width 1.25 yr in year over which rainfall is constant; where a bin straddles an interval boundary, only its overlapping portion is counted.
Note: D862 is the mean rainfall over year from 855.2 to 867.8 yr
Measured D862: 4.1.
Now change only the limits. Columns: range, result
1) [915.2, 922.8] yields 7.72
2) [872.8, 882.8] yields 5.85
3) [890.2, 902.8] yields 5.87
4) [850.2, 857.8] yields 5.6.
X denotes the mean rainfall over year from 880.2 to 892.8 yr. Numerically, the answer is 6.11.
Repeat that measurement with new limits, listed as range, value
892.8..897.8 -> 5.7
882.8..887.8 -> 6.27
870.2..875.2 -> 5.35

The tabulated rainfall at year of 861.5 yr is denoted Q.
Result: 3.723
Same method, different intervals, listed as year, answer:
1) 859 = 4.068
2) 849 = 7.017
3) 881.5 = 6.279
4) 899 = 6.485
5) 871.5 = 5.162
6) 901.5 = 5.899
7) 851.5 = 6.673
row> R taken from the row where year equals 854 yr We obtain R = 5.543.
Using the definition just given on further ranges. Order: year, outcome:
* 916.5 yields 7.26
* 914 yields 6.457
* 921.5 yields 8.021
